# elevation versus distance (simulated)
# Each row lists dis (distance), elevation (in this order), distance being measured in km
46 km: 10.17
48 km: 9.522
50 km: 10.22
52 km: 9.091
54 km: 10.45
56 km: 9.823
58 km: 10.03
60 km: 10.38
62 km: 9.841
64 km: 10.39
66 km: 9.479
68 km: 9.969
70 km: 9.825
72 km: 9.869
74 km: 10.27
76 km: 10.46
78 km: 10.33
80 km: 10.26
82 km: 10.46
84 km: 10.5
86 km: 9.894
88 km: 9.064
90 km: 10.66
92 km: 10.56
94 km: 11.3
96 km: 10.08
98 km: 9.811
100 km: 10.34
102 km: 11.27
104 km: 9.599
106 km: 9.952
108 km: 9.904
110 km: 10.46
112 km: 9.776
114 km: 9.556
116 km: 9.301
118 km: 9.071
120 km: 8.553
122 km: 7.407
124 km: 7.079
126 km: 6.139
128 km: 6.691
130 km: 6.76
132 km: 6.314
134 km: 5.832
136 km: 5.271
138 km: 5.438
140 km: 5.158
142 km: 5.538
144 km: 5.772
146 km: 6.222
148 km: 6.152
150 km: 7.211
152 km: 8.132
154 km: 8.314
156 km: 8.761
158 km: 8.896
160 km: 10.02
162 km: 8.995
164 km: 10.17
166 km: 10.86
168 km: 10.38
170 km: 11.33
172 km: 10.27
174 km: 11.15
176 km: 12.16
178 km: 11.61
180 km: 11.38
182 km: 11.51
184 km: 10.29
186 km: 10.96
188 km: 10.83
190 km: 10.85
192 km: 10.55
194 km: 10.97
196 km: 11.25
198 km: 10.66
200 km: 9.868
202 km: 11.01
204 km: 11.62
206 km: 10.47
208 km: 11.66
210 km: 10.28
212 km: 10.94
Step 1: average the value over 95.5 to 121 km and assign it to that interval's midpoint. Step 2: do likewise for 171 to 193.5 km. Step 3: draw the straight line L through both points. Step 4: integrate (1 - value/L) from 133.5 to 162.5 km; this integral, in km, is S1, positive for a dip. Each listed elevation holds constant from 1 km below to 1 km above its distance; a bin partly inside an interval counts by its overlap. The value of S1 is 9.58 km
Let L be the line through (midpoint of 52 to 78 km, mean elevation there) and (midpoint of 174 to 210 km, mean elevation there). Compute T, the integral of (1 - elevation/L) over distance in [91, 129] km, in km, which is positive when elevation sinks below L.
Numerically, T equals 3.9 km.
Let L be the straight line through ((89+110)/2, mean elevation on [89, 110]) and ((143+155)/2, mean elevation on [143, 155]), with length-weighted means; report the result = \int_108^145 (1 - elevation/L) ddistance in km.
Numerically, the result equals 5.6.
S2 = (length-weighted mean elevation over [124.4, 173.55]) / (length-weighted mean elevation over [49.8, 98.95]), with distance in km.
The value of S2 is 0.76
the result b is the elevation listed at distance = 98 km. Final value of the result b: 9.811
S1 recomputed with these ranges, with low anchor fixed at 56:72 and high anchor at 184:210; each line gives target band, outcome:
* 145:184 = 3.55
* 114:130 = 3.94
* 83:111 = -0.15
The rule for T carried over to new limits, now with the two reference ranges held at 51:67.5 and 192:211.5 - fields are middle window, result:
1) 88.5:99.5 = -0.27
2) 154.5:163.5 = 1.19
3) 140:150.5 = 4.46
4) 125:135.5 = 4.14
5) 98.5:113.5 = 0.12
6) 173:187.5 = -0.77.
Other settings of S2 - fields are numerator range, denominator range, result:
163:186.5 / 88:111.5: 1.07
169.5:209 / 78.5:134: 1.19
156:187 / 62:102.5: 1.04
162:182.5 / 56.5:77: 1.09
